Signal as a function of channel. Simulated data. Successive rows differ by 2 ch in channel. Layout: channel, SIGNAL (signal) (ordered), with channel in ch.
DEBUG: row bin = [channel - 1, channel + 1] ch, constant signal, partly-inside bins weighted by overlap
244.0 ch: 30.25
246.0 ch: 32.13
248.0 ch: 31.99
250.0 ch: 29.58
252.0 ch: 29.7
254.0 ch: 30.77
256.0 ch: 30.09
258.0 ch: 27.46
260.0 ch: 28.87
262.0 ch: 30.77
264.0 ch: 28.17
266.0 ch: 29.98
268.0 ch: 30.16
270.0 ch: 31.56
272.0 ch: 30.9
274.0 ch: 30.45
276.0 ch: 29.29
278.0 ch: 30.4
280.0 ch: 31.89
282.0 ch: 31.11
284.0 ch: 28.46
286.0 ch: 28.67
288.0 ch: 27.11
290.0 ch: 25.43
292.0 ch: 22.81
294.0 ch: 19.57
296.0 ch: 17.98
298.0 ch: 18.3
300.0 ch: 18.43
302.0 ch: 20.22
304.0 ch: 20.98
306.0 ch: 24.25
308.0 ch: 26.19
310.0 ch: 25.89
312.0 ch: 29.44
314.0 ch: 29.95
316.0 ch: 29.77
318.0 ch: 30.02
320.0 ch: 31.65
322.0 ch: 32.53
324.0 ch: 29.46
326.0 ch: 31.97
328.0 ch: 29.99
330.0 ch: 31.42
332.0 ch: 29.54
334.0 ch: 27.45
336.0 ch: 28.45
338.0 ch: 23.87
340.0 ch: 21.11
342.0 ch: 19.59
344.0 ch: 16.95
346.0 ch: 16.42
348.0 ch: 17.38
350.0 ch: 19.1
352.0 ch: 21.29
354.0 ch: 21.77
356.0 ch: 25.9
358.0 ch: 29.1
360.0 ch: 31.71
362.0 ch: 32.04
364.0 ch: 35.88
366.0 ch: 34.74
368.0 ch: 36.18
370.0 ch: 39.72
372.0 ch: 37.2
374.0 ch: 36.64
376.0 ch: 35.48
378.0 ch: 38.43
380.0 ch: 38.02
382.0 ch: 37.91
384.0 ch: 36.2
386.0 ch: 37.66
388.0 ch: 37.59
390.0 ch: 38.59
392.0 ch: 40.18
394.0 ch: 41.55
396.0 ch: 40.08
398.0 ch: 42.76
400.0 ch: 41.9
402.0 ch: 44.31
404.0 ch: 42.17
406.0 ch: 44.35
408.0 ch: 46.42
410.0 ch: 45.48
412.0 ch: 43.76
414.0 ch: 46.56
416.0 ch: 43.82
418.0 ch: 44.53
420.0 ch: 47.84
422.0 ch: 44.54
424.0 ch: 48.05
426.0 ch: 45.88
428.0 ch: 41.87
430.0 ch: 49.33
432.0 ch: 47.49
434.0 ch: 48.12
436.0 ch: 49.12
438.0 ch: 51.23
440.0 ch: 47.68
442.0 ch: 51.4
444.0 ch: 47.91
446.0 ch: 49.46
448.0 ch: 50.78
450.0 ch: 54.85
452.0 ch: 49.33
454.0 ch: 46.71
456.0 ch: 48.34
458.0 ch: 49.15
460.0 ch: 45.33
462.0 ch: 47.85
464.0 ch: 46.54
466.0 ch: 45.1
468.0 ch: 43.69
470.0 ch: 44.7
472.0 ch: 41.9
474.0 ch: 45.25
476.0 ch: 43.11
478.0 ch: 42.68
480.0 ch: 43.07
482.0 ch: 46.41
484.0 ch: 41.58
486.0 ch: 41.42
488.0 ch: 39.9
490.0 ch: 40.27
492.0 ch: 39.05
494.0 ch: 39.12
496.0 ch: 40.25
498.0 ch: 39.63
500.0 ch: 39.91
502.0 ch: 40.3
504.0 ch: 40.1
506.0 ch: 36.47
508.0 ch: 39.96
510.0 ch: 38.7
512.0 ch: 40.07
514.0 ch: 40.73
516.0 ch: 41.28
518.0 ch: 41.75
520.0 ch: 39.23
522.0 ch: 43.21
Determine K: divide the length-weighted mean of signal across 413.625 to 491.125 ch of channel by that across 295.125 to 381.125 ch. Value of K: 1.7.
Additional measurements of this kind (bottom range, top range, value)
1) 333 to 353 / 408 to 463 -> 2.25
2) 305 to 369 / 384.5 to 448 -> 1.65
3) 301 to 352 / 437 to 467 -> 1.90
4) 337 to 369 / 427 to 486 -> 1.86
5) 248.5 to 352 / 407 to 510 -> 1.68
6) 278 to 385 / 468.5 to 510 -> 1.47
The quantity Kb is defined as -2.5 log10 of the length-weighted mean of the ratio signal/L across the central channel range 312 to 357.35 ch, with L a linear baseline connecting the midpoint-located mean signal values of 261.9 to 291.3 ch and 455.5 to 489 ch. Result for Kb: 0.29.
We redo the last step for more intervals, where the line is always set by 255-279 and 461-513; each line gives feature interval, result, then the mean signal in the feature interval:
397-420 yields -0.181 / 44.3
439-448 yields -0.242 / 49.3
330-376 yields 0.245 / 27.6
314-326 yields 0.068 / 30.7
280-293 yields 0.121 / 27.6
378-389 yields -0.041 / 37.6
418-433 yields -0.201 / 46.3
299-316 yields 0.283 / 24.7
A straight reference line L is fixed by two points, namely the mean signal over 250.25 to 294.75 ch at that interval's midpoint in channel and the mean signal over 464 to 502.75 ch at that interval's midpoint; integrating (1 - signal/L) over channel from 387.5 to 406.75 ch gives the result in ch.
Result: -2.5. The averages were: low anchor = 28.9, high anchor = 42.1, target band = 41.4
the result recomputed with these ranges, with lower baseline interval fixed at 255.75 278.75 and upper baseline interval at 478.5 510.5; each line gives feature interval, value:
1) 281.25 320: 7.8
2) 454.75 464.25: -2.1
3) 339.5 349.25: 4.5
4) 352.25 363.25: 2.0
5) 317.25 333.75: 0.9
